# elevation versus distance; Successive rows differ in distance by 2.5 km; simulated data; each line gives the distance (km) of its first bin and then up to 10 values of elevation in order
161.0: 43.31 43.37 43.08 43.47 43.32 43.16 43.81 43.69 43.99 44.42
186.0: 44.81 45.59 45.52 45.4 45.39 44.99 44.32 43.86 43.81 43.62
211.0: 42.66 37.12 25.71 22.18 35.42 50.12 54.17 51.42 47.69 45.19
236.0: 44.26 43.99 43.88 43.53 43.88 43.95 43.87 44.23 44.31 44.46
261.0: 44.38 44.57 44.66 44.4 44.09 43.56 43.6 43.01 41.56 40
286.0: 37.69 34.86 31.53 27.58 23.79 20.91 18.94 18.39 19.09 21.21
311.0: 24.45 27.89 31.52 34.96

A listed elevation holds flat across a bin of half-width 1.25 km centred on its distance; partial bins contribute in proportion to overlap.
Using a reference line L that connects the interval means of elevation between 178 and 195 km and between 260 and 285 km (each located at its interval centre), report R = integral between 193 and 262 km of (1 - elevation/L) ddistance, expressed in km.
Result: 1.6 km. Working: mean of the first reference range 44.8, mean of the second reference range 43.3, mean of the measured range 43.1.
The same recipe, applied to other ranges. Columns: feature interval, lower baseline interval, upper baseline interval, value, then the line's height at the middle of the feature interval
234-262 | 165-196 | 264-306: -4.5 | 38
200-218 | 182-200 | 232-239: 2.2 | 44.9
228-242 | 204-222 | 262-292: -2.9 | 37.9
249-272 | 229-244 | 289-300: -4.4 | 37.4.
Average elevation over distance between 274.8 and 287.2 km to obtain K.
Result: 41.2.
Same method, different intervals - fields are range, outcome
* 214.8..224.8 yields 33.5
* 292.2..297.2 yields 25.8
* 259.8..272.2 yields 44.4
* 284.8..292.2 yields 34.7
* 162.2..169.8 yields 43.3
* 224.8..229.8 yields 52.7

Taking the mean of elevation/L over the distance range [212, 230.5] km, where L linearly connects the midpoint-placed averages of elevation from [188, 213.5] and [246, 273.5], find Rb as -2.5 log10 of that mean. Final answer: 0.11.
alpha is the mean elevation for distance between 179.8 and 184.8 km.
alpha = 44.2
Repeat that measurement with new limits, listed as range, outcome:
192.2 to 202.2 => 45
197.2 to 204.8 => 44.4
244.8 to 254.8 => 44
